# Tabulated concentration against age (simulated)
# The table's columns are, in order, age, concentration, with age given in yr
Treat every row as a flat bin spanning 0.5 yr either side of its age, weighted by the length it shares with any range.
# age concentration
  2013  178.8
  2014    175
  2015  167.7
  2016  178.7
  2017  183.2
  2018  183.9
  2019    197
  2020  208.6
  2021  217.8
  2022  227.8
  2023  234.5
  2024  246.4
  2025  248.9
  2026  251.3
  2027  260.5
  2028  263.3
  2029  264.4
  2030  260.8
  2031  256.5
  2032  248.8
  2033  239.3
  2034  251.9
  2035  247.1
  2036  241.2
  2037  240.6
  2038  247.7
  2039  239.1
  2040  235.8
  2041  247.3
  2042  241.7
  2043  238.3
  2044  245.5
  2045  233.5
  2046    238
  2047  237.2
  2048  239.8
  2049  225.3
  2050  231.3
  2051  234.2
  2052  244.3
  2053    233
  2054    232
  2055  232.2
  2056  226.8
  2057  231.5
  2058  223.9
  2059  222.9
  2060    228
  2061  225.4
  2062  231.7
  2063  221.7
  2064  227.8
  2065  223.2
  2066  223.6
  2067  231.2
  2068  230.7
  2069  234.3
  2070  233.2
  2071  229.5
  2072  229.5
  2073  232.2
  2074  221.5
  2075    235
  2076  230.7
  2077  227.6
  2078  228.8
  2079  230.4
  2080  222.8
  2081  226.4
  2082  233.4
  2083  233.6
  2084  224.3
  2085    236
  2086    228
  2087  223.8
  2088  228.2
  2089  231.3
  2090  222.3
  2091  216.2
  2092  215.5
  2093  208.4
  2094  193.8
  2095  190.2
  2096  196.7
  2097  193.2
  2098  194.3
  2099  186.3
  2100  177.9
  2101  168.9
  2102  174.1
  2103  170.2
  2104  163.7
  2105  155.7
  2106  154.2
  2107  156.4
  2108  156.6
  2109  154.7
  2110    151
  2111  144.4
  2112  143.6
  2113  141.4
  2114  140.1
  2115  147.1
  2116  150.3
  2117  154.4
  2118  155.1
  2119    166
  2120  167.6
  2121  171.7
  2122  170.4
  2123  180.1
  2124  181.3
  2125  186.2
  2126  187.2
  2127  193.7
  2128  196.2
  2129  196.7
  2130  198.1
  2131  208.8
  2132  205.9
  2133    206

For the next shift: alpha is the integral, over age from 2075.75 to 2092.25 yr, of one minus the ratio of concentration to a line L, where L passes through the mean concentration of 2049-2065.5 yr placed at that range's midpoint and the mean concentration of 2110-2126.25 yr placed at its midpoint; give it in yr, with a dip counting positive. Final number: -2.3 yr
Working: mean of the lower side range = 229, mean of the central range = 227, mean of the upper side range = 161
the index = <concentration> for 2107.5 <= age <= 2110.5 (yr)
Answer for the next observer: 154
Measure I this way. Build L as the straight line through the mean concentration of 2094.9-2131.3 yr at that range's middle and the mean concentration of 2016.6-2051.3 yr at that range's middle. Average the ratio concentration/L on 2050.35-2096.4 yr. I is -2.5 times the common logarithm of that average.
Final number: -0.11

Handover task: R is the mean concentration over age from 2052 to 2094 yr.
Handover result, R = 227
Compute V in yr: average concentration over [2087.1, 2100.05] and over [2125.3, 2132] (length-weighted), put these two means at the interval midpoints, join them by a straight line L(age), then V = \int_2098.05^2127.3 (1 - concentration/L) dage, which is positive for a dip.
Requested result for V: 5.4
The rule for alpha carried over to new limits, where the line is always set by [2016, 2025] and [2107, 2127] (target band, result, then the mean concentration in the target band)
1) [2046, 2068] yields -4.2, 230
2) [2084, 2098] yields -3.1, 214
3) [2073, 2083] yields -2.6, 229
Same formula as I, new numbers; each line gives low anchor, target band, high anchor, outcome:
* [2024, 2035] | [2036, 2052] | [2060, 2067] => 0.015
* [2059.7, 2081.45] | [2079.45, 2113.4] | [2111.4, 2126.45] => 0.015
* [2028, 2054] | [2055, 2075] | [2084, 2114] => -0.045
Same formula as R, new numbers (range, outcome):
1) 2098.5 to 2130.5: 167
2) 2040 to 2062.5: 234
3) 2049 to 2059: 231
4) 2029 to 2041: 247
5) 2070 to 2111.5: 203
